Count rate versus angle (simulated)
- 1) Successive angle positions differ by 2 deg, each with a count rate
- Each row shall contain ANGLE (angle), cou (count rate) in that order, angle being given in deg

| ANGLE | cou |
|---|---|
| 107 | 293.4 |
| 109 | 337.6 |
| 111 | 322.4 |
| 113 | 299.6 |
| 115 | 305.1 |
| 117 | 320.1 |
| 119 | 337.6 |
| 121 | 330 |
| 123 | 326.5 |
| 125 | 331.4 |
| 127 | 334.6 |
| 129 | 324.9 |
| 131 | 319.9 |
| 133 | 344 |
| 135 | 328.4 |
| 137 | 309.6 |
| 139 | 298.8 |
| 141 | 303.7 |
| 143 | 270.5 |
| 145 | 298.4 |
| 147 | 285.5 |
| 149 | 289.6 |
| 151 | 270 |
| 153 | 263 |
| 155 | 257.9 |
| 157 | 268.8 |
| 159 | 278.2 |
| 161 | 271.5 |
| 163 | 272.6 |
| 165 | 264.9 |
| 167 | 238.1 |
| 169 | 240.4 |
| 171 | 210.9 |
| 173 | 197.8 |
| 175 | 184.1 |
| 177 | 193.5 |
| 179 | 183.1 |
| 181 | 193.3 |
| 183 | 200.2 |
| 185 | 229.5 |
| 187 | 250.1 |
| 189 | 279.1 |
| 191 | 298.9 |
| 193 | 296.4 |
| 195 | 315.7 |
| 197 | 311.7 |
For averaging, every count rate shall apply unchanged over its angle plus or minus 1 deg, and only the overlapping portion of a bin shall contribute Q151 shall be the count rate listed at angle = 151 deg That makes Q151 270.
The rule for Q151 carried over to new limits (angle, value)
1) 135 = 328.4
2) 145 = 298.4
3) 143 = 270.5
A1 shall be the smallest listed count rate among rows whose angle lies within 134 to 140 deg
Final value 298.8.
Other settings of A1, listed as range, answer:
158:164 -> 271.5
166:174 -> 197.8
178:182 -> 183.1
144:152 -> 270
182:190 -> 200.2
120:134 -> 319.9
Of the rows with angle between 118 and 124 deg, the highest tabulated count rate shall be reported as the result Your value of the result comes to 337.6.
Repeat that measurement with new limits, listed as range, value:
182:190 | 279.1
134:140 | 328.4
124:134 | 344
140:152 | 303.7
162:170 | 272.6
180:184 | 200.2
